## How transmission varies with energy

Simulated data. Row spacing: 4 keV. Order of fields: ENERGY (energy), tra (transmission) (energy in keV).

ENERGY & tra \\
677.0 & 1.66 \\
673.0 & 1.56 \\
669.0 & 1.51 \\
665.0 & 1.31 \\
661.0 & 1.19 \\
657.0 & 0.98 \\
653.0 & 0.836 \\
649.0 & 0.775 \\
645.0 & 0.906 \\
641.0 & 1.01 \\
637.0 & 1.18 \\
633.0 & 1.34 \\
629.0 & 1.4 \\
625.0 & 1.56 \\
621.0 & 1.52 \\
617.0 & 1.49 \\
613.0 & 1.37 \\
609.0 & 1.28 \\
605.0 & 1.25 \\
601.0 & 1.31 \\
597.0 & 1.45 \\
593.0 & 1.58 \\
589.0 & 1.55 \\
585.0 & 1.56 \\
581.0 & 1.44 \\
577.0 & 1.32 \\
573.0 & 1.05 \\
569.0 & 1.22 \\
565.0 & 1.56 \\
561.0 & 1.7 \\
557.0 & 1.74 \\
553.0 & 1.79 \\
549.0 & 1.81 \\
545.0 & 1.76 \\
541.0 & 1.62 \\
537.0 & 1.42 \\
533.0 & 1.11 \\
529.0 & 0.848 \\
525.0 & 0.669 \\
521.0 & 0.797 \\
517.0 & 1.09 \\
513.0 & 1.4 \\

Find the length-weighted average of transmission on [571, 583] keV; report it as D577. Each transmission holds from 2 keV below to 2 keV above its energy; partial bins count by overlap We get 1.27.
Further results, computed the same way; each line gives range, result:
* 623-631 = 1.48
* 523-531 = 0.758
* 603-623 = 1.38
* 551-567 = 1.7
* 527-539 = 1.13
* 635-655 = 0.941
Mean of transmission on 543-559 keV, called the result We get 1.78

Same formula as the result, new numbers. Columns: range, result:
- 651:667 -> 1.08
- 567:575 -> 1.14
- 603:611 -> 1.27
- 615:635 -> 1.46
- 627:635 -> 1.37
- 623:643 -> 1.3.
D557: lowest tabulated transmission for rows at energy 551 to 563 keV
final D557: 1.7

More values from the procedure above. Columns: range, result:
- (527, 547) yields 0.848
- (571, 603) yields 1.05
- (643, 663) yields 0.775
